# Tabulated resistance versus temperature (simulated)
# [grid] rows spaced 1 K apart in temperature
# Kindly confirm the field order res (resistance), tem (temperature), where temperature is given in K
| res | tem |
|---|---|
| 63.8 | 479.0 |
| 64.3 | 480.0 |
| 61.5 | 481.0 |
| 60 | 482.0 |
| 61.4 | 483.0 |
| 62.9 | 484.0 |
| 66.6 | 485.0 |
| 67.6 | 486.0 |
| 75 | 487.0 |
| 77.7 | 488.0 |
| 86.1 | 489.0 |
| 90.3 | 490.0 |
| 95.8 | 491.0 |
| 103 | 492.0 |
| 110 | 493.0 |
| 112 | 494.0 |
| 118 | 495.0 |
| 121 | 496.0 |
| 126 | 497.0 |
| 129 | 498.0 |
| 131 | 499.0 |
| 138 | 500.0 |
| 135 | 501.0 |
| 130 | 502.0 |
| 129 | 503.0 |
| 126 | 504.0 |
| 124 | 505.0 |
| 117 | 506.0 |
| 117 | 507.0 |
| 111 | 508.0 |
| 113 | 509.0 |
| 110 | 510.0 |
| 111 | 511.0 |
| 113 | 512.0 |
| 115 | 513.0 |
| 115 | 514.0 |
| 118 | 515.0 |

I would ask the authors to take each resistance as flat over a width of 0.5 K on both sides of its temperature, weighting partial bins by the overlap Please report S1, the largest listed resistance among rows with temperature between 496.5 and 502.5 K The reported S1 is 138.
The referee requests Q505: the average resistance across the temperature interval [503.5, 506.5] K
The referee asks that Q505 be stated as 122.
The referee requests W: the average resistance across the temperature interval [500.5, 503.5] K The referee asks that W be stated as 131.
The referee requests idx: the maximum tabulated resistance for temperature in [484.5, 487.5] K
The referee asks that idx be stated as 75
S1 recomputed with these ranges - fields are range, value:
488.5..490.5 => 90.3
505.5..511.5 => 117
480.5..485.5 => 66.6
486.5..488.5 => 77.7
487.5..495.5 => 118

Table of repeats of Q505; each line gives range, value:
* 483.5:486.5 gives 65.7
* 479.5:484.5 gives 62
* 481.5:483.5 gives 60.7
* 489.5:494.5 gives 102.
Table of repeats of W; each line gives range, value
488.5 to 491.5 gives 90.7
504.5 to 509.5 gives 116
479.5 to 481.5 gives 62.9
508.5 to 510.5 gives 112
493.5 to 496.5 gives 117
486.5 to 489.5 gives 79.6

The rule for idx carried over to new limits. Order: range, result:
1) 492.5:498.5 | 129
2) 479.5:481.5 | 64.3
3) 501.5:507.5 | 130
